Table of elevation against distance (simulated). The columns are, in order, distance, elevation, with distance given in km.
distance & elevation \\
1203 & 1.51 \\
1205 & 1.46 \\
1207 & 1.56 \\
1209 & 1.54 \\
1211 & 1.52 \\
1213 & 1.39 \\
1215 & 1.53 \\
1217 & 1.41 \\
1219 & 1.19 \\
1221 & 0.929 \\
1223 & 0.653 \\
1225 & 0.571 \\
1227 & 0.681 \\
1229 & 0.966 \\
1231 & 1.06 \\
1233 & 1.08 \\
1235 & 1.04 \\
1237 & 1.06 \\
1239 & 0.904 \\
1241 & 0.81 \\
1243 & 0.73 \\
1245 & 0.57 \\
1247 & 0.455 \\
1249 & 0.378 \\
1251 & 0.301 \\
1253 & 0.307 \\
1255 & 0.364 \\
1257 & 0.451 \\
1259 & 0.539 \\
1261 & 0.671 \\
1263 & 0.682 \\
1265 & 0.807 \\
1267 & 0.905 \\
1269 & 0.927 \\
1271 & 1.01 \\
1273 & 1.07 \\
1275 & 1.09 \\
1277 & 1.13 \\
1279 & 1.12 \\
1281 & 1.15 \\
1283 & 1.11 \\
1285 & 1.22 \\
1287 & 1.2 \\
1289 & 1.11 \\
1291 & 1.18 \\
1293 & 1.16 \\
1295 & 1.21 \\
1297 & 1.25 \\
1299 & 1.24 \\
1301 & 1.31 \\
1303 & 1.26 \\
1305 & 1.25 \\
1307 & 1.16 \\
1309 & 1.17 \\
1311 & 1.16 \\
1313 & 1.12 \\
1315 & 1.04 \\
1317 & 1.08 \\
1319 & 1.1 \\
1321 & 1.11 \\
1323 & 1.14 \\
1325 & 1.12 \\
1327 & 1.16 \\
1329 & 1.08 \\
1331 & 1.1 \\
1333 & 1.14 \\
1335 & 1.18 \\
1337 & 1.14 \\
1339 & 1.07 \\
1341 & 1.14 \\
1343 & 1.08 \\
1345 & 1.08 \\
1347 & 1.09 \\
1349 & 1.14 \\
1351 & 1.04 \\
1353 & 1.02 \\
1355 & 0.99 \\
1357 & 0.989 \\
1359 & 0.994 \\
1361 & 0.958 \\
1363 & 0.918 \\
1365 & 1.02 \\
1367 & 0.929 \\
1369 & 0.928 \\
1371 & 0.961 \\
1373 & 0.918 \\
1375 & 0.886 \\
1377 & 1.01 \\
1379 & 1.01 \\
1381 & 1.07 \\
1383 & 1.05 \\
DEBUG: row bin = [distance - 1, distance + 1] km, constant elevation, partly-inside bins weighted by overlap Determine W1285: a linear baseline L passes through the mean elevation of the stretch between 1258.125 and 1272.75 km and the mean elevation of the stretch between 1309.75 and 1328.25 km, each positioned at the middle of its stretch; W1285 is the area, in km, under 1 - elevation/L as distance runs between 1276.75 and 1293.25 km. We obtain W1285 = -4.2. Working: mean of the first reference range 0.808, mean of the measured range 1.15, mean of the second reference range 1.11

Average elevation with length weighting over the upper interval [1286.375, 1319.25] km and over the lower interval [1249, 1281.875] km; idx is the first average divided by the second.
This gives 1.5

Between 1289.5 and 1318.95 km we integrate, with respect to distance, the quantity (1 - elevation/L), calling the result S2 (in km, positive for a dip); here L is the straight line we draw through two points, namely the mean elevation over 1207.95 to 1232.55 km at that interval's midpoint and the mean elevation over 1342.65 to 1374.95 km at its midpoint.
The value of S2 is -3.8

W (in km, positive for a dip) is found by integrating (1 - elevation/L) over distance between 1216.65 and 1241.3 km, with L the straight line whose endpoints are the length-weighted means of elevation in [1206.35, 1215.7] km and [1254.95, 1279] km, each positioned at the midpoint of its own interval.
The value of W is 6.6 km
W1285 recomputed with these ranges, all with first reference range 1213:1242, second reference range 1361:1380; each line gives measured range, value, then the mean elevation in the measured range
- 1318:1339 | -3.37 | 1.12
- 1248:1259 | 6.84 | 0.376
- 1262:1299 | -3.48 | 1.08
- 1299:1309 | -2.65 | 1.24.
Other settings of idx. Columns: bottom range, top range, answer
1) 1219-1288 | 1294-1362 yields 1.36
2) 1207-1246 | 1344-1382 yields 0.95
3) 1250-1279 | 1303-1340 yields 1.52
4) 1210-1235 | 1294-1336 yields 1.07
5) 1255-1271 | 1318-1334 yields 1.58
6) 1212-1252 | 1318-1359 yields 1.23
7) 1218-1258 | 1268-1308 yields 1.60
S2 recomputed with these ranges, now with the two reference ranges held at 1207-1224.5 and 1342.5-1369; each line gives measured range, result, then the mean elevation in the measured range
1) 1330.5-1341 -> -0.8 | 1.13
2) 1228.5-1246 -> 4.5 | 0.912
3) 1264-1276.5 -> 2.1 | 0.975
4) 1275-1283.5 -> 0.2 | 1.12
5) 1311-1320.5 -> -0.1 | 1.09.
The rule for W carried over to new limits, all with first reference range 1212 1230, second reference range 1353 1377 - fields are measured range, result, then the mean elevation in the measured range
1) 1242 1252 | 5.2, 0.487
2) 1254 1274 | 5.3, 0.743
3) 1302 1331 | -4.5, 1.14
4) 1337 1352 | -1.9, 1.09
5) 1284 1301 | -3.5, 1.2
